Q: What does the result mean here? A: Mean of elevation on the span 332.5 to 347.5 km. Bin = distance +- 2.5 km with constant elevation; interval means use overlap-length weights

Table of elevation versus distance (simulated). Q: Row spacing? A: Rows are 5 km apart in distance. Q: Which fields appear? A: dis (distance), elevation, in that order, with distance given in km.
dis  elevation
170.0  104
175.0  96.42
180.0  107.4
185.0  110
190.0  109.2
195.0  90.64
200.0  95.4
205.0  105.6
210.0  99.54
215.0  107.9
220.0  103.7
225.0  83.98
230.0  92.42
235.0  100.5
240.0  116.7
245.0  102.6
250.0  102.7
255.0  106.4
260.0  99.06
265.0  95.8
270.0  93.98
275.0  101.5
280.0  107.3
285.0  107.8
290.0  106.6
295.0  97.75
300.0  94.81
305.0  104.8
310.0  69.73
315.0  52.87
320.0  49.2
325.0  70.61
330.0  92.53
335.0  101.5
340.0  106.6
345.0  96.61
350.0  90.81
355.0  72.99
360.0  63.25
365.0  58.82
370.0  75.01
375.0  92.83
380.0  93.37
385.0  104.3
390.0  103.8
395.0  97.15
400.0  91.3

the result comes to 102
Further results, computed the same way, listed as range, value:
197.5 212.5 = 100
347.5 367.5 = 71.5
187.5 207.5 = 100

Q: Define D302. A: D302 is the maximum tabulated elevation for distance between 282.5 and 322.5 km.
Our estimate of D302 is 107.8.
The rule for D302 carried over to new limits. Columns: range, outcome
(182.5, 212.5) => 110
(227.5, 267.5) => 116.7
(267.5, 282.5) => 107.3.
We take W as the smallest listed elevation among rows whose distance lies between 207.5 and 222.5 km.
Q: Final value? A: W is 99.54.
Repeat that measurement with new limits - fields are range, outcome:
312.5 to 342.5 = 49.2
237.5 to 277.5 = 93.98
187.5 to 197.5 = 90.64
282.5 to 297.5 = 97.75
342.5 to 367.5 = 58.82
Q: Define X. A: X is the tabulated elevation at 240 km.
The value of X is 116.7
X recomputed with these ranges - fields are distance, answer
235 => 100.5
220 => 103.7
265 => 95.8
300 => 94.81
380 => 93.37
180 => 107.4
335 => 101.5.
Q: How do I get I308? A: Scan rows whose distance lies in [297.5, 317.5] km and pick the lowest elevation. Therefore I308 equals 52.87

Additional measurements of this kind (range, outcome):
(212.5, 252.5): 83.98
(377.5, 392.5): 93.37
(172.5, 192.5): 96.42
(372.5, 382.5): 92.83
